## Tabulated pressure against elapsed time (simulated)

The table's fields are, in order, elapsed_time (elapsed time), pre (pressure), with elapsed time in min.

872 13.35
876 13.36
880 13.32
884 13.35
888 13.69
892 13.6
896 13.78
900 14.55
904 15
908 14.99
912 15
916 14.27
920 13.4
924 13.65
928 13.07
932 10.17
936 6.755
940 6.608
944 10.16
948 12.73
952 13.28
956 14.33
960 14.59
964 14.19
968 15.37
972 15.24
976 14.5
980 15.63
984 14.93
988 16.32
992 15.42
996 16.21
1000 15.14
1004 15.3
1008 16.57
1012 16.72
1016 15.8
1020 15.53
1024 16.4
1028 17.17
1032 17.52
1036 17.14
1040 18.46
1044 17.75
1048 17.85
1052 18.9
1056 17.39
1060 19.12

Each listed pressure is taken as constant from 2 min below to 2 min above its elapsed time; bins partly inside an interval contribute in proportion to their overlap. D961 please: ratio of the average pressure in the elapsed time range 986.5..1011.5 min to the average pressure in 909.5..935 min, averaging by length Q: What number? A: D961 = 1.22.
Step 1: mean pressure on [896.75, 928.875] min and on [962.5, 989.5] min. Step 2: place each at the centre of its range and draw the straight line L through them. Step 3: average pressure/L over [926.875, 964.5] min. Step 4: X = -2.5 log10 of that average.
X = 0.28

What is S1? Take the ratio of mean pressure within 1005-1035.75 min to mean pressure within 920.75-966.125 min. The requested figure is 1.40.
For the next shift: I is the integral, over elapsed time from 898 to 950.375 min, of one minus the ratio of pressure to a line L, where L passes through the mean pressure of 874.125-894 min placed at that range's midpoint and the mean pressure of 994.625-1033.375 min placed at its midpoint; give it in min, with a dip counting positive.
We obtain 7.0 min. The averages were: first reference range 13.5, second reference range 16.2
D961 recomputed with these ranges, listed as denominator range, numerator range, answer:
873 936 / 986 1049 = 1.23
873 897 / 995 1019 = 1.18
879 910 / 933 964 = 0.81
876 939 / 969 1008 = 1.18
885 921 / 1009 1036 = 1.16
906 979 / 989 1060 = 1.30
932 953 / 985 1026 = 1.63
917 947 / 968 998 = 1.44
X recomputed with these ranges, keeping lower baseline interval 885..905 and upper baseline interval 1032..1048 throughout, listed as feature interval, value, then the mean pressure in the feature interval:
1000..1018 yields 0.064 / 16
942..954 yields 0.266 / 12.1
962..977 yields 0.078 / 14.8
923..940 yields 0.410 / 10.2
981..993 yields 0.056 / 15.6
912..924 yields 0.048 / 14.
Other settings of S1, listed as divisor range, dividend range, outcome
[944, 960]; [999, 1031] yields 1.23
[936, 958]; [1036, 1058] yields 1.64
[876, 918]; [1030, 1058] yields 1.27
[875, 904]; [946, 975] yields 1.04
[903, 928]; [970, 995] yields 1.08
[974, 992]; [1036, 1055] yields 1.18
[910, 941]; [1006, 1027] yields 1.38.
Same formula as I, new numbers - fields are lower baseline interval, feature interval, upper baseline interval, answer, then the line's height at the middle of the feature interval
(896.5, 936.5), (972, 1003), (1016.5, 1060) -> 0.6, 15.7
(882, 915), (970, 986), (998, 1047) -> 0.7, 15.8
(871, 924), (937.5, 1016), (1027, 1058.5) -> 8.6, 16.1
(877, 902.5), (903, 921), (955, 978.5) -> -0.7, 14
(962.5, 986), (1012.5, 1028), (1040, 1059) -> 0.7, 16.9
